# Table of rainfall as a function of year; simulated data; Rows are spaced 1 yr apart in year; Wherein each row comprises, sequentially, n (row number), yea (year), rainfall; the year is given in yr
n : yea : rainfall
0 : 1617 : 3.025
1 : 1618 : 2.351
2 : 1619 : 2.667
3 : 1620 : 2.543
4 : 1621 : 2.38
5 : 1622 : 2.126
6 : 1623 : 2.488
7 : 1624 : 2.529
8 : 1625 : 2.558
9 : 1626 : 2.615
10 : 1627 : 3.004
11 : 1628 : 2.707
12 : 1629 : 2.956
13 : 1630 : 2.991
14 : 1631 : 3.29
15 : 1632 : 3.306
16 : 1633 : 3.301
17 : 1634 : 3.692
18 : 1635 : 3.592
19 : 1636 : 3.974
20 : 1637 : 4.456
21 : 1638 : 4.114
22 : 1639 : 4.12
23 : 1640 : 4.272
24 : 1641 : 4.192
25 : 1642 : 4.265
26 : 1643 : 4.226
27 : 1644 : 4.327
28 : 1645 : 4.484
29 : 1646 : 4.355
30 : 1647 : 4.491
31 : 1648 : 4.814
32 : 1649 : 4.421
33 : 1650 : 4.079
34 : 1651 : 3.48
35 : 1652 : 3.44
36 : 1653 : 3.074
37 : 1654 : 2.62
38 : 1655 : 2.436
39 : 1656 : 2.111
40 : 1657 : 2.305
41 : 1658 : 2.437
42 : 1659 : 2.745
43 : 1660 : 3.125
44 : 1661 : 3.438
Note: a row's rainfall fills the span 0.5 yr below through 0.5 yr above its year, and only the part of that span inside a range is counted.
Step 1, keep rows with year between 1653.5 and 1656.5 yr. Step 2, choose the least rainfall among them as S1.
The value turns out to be 2.111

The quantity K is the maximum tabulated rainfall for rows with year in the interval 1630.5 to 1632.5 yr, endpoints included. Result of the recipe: 3.306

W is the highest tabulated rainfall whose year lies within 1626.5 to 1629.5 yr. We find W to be 3.004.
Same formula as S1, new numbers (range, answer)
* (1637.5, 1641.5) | 4.114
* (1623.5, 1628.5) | 2.529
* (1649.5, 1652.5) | 3.44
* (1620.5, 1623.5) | 2.126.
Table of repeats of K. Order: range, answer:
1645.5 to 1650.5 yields 4.814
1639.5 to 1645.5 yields 4.484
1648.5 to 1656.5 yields 4.421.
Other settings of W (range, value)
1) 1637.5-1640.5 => 4.272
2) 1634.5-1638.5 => 4.456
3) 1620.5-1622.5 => 2.38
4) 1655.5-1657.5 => 2.305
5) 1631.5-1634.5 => 3.692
